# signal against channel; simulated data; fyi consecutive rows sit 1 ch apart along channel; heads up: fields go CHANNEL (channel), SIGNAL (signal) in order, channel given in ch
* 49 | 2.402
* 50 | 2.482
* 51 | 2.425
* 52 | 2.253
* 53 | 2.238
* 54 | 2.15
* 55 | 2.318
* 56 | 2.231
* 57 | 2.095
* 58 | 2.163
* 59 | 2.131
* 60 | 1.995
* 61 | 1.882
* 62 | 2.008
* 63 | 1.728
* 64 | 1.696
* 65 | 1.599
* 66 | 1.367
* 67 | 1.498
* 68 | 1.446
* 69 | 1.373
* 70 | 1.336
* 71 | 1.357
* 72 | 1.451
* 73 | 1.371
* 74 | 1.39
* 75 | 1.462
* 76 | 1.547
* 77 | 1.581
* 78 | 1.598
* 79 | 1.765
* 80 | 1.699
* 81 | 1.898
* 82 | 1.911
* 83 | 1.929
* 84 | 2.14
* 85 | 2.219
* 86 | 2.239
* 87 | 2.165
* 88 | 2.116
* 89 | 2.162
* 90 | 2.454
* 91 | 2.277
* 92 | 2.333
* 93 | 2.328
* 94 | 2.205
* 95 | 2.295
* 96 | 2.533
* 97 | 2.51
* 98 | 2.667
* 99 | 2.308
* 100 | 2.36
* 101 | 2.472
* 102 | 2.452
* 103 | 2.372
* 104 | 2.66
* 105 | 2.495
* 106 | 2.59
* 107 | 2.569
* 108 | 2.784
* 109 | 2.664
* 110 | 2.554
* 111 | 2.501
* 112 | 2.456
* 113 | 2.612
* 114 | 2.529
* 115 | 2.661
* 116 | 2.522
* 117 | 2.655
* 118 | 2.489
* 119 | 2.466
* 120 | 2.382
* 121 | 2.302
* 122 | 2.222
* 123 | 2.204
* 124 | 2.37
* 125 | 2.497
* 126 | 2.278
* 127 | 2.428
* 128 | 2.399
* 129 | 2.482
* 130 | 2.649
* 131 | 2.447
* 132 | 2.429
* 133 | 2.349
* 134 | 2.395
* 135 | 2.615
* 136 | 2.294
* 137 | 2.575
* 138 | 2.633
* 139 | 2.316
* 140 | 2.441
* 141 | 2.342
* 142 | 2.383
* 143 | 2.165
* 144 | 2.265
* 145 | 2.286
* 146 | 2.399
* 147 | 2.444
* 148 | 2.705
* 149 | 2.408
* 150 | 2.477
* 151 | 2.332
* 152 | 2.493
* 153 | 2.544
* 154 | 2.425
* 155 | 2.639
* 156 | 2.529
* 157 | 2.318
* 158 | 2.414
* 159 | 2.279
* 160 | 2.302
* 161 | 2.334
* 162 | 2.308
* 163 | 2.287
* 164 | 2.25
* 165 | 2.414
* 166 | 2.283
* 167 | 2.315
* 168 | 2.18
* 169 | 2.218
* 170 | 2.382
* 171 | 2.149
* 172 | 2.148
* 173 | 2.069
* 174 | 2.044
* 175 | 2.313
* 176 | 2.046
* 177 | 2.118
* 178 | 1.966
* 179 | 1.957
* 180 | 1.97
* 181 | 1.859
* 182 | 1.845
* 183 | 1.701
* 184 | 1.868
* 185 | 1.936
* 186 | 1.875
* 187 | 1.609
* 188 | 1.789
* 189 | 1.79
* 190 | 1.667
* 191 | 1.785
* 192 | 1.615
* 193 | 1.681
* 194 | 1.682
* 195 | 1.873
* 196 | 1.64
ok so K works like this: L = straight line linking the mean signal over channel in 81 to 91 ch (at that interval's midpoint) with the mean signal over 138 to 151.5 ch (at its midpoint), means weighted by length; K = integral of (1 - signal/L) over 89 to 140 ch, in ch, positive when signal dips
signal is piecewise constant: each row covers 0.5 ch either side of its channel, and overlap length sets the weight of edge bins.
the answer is -4.4 ch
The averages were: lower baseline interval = 2.14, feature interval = 2.46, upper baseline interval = 2.39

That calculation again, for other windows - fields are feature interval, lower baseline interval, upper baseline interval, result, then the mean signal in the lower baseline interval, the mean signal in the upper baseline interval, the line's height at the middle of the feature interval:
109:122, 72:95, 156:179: -2.87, 1.94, 2.23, 2.05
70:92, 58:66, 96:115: 3.25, 1.85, 2.53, 2.15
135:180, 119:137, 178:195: -4.85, 2.4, 1.8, 2.1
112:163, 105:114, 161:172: 0.05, 2.58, 2.28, 2.43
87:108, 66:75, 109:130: -4.52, 1.4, 2.46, 1.99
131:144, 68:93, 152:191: -2.49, 1.83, 2.14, 2.02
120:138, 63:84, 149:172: -2.94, 1.58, 2.35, 2.07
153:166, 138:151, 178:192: -1.18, 2.39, 1.82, 2.18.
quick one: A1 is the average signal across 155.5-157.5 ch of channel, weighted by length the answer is 2.42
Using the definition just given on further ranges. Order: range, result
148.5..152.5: 2.43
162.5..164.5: 2.27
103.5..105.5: 2.58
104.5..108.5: 2.61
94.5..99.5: 2.46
